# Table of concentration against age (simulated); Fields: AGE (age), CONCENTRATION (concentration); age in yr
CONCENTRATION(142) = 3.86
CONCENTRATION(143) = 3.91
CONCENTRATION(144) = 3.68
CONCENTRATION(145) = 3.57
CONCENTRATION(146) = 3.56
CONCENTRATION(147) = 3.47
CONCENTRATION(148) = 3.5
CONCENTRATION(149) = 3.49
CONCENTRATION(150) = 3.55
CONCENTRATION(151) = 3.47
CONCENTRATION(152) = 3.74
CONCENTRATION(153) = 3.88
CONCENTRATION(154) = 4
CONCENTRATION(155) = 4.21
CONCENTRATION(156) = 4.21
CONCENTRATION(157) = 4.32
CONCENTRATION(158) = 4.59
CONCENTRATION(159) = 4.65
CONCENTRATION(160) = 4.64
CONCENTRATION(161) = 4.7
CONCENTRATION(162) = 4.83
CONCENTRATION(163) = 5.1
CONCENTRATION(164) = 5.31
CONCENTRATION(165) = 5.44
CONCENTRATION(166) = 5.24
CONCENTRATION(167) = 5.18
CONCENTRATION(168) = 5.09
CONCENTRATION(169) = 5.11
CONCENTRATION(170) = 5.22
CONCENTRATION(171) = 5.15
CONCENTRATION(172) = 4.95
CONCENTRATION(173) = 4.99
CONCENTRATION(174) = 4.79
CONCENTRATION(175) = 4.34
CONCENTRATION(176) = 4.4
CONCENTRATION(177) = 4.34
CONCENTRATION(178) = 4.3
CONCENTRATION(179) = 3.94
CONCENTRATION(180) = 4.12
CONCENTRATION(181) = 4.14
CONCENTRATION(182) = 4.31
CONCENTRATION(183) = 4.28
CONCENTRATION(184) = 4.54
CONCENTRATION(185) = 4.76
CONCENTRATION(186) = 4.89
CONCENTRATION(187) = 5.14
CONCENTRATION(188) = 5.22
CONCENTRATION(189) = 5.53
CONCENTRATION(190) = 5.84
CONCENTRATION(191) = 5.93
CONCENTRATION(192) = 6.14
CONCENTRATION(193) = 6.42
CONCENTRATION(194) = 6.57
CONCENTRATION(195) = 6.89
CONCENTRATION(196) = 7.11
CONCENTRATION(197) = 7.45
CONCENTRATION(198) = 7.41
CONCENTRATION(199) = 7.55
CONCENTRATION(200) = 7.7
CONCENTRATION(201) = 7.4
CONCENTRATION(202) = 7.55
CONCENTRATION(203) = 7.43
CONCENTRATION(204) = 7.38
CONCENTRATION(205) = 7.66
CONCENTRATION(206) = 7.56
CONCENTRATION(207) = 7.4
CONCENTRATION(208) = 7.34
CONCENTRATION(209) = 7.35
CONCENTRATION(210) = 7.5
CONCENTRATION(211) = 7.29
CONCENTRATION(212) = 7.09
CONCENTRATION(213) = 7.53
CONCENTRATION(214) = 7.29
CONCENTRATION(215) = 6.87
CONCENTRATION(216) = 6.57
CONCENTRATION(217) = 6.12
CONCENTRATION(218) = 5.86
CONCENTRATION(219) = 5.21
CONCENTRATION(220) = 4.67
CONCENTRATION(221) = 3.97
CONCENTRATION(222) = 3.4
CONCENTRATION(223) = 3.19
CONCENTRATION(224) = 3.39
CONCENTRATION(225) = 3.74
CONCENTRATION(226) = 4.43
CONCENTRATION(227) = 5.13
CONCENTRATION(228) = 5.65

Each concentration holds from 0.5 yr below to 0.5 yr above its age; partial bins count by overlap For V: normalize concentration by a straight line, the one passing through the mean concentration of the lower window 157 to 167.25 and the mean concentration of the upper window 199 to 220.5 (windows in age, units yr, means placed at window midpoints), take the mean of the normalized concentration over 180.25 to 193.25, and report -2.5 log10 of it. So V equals 0.176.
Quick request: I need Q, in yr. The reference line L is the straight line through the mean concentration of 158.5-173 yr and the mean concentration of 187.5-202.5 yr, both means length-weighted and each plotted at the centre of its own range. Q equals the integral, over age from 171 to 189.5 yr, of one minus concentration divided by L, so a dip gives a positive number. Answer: 3.9 yr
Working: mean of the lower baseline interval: 5.04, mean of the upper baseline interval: 6.71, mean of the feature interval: 4.62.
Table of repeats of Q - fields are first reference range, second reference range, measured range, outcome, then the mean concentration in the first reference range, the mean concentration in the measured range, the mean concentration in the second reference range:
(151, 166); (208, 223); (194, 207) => -3.8 yr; 4.53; 7.39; 6.13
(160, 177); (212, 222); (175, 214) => -4.7 yr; 4.96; 6.19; 5.93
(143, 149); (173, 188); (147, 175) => -3.9 yr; 3.58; 4.54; 4.49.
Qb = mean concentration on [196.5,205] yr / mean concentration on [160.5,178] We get 1.5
